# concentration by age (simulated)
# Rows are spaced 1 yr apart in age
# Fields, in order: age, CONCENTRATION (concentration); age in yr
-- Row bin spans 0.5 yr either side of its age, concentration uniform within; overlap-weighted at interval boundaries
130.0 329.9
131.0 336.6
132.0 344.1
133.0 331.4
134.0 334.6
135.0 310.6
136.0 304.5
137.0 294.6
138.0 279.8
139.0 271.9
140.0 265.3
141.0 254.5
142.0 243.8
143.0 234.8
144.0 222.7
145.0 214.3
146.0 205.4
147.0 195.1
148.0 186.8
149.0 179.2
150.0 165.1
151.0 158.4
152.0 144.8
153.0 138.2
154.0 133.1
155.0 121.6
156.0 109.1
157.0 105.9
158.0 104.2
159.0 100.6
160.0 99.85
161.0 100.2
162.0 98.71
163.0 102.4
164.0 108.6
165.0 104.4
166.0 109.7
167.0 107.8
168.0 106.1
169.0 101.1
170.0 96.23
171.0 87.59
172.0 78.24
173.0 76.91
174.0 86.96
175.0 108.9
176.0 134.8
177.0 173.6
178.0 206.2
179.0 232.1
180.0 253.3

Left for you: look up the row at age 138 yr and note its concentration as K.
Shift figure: 279.8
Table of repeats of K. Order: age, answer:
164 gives 108.6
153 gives 138.2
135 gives 310.6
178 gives 206.2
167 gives 107.8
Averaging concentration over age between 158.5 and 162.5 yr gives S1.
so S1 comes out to 99.8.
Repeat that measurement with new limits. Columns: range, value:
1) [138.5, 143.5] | 254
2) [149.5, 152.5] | 156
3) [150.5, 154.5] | 144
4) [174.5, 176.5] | 122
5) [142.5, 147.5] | 214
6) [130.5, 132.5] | 340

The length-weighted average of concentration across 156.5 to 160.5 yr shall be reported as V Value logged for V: 103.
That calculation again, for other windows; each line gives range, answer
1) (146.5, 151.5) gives 177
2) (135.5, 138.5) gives 293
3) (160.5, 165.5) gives 103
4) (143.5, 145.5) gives 218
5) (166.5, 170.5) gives 103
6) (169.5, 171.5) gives 91.9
